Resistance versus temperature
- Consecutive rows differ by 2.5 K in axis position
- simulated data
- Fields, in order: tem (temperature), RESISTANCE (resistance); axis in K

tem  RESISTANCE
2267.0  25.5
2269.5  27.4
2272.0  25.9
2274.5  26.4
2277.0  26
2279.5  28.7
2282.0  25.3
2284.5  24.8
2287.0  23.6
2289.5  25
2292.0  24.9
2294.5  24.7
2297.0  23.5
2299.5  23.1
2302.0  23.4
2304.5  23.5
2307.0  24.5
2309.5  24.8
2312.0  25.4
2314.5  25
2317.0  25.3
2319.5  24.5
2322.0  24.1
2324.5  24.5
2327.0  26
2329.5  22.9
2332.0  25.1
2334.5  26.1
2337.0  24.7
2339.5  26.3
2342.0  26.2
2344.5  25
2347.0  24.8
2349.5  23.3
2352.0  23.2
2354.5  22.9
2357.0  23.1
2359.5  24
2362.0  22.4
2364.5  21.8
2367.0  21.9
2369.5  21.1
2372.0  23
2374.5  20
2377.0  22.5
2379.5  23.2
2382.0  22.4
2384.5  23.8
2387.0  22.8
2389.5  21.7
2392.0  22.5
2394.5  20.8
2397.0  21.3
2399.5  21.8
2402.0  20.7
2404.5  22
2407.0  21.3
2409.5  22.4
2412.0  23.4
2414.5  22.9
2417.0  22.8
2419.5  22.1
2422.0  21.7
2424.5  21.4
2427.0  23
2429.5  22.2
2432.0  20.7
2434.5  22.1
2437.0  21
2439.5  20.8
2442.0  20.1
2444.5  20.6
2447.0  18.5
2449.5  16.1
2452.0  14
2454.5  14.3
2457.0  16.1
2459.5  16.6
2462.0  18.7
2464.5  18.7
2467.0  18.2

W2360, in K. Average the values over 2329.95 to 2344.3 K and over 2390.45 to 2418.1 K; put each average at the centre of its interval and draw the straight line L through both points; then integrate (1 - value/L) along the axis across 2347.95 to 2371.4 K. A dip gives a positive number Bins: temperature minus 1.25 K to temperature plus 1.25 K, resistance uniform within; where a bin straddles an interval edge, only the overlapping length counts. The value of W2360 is 1.6 K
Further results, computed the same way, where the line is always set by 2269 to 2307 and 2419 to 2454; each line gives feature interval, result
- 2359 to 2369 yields 0.1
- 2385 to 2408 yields -0.3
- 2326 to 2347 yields -1.6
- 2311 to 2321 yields -0.4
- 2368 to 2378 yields 0.3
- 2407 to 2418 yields -0.9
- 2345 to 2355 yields -0.3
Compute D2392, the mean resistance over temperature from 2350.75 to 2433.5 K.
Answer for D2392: 22.2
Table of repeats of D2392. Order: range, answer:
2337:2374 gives 23.5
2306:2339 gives 24.9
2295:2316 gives 24.2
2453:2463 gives 16.3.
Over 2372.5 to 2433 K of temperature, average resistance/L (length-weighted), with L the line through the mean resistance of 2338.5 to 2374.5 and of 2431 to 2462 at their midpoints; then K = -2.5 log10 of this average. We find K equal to -0.07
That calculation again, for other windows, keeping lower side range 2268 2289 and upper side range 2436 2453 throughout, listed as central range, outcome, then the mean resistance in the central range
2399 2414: -0.08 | 22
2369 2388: -0.04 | 22.4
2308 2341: -0.05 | 25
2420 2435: -0.12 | 21.9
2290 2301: 0.05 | 24.1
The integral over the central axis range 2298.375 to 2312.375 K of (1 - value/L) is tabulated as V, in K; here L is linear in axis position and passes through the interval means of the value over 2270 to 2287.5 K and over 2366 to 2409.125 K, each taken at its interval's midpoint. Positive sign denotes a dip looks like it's 0.5 K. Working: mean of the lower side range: 26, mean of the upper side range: 21.9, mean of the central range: 24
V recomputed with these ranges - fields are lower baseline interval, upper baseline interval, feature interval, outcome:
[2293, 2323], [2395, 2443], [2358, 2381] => 0.7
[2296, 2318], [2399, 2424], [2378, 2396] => 0.1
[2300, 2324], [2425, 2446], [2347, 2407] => 1.3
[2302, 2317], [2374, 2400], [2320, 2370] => -1.2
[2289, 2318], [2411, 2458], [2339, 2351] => -1.0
